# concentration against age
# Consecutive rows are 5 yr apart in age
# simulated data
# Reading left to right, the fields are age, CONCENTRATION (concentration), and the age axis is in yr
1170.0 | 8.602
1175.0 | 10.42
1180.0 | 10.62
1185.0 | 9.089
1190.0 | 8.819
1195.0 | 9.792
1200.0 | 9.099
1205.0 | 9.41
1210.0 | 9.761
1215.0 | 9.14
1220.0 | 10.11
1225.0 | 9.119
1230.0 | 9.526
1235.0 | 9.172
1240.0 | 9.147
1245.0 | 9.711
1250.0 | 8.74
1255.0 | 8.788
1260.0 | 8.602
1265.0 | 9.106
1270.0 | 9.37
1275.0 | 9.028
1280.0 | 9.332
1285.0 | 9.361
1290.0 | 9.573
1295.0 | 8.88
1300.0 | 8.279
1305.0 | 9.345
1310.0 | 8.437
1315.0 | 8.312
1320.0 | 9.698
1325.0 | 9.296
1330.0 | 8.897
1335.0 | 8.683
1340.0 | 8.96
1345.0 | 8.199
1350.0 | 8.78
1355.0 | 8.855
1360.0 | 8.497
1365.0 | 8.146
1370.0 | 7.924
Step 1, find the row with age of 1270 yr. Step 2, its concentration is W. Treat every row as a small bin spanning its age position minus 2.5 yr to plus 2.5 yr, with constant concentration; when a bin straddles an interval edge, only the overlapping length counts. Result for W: 9.37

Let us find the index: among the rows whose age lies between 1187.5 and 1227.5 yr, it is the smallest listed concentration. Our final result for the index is 8.819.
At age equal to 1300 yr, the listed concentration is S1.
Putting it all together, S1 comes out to 8.279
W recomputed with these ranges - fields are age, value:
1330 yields 8.897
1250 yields 8.74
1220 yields 10.11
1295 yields 8.88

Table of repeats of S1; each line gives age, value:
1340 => 8.96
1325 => 9.296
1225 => 9.119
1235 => 9.172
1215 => 9.14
